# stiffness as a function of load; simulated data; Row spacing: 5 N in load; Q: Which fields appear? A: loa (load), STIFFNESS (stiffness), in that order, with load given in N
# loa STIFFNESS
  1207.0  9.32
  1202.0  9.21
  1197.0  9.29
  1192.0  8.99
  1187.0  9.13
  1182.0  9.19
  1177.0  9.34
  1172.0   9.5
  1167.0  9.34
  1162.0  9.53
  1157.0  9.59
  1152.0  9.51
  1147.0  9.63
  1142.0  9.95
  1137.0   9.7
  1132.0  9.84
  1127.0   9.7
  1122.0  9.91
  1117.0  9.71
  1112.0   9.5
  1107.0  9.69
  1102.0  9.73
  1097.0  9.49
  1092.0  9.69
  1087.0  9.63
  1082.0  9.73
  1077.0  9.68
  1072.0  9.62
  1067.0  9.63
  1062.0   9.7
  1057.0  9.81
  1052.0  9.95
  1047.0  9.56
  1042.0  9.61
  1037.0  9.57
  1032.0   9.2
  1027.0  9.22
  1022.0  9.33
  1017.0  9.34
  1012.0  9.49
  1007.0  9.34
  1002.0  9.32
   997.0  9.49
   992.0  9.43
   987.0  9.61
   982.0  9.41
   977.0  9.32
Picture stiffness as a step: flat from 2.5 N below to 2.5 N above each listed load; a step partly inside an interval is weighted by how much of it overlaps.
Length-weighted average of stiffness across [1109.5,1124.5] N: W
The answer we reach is 9.71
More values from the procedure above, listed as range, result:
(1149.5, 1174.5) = 9.49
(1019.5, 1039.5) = 9.33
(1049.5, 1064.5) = 9.82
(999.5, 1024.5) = 9.36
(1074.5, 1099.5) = 9.64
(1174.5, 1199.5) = 9.19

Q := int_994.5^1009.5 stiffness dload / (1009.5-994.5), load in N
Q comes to 9.38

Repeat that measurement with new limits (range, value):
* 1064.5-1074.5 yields 9.62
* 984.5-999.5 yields 9.51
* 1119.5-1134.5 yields 9.82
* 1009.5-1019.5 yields 9.42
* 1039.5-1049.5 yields 9.58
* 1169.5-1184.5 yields 9.34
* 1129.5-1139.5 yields 9.77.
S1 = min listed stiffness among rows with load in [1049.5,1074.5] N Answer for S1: 9.62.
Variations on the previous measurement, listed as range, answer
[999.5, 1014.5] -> 9.32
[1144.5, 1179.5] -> 9.34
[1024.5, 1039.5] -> 9.2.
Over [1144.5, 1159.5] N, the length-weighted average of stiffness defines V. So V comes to 9.58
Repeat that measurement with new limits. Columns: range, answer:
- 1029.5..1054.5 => 9.58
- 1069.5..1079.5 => 9.65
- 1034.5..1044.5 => 9.59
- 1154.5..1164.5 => 9.56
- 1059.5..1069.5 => 9.67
